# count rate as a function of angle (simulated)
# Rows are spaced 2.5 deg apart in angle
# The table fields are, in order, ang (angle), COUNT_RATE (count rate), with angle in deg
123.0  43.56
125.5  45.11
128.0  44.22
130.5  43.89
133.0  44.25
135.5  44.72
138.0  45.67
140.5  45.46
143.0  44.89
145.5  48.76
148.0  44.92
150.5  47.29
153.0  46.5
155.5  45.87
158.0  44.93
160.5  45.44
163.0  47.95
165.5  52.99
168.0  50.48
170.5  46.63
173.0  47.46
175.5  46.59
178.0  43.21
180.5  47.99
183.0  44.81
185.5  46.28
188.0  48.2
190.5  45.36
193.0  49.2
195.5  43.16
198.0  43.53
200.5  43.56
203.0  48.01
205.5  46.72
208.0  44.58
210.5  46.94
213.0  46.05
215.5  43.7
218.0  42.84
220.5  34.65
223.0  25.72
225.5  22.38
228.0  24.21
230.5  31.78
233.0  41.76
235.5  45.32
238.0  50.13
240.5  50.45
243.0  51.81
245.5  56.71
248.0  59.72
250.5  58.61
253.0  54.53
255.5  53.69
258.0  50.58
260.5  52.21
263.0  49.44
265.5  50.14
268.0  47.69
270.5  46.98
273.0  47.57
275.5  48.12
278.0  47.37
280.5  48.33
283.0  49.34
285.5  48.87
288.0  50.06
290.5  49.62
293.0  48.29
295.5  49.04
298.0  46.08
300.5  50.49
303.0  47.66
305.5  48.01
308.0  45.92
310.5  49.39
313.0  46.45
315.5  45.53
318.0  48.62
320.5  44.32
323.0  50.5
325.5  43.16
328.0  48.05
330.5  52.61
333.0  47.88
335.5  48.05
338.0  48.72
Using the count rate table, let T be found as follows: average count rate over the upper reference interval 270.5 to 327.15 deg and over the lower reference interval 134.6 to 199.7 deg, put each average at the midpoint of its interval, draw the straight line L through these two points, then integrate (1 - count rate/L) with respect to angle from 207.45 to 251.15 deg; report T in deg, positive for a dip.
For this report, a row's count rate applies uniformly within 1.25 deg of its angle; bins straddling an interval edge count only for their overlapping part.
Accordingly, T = 3.9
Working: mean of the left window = 46.5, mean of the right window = 47.8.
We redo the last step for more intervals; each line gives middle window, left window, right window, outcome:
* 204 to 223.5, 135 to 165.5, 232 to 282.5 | 2.7 deg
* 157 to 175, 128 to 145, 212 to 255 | -1.4 deg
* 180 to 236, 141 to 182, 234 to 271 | 9.0 deg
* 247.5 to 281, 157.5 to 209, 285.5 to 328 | -2.6 deg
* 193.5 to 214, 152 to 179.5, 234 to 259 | 1.8 deg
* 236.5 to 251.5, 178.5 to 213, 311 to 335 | -2.5 deg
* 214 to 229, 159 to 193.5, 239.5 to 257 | 5.6 deg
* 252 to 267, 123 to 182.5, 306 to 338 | -1.5 deg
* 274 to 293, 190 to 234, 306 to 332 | -1.6 deg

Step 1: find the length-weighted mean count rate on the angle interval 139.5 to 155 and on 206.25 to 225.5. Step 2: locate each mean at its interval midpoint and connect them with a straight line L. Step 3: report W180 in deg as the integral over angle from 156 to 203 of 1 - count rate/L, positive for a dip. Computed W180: -3.74 deg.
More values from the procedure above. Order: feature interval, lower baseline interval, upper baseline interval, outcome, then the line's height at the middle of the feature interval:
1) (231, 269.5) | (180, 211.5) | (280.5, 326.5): -3.4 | 46.9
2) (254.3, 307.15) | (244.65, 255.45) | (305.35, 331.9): 3.7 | 52.7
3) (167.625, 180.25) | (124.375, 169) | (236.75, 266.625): 0.4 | 48.1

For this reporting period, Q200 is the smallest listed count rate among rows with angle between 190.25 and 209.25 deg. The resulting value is 43.16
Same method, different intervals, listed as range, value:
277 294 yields 47.37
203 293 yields 22.38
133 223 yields 25.72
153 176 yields 44.93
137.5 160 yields 44.89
